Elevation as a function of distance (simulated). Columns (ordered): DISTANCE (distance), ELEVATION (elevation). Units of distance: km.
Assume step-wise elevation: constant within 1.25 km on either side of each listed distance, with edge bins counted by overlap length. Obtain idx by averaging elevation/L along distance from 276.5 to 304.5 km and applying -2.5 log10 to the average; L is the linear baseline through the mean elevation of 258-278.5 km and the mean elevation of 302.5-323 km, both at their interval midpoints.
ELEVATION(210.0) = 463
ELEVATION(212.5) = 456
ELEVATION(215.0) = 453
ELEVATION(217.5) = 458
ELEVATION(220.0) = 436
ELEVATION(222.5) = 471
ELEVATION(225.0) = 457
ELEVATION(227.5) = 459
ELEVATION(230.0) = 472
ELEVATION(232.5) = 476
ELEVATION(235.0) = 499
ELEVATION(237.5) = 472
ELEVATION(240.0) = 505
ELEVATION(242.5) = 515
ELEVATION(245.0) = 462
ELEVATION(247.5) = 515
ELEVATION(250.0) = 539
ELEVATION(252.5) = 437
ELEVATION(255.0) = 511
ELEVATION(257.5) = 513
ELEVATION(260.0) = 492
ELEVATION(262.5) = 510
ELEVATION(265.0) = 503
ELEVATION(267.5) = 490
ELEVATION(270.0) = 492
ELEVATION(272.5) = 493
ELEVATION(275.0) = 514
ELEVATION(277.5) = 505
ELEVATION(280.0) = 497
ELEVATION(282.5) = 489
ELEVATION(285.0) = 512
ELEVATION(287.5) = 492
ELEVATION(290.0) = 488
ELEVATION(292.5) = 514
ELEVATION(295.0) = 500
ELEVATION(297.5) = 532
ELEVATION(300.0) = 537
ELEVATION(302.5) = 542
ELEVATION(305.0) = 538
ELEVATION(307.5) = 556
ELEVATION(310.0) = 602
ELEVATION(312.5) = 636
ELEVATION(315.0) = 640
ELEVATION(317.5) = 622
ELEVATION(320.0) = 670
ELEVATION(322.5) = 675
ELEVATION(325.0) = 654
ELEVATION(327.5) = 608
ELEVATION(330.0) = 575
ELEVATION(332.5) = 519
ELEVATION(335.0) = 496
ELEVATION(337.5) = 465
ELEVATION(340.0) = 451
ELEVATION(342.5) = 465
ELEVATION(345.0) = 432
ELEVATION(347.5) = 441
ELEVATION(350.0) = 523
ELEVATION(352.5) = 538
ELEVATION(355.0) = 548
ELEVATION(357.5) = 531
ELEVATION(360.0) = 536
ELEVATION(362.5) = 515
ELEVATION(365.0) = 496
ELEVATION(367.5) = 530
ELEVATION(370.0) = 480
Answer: 0.09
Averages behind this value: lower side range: 500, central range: 511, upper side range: 611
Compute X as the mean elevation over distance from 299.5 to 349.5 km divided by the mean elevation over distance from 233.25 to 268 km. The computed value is 1.1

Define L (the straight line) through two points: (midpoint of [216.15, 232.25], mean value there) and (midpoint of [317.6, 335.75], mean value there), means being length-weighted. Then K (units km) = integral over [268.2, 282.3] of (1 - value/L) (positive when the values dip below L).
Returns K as 0.86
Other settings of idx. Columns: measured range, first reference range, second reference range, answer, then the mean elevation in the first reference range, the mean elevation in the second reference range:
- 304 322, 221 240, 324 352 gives -0.22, 474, 511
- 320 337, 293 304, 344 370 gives -0.14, 527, 508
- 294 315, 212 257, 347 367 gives -0.12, 478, 519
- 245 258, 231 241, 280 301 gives -0.01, 487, 507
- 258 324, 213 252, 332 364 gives -0.11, 478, 496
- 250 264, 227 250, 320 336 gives 0.03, 490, 596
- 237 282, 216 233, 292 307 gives -0.01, 461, 529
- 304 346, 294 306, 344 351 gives -0.14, 530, 464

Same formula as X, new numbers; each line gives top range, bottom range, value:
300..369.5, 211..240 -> 1.17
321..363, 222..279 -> 1.08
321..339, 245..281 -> 1.14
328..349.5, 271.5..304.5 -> 0.95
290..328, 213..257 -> 1.22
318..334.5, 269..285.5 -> 1.22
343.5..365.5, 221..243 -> 1.06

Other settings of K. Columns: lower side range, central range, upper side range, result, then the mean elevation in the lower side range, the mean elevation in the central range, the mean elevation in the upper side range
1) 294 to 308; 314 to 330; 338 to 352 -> -4.4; 534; 639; 467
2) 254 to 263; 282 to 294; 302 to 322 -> 1.3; 506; 500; 606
